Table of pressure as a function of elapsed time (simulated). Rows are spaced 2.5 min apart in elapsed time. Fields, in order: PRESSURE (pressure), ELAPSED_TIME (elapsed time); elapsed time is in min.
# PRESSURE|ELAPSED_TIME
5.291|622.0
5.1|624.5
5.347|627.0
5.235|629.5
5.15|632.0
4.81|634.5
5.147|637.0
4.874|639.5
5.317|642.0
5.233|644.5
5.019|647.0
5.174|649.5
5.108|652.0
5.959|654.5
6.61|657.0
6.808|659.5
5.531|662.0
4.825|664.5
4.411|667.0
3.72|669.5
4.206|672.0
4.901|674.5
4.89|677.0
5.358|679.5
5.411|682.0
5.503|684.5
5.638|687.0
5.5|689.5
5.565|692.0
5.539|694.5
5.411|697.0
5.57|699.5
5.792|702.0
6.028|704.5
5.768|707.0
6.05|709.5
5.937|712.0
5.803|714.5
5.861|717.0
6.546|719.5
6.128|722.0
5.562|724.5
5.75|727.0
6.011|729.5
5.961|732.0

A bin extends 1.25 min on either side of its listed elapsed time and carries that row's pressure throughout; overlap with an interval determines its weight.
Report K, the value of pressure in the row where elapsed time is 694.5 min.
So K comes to 5.539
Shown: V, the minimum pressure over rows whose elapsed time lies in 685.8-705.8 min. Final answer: 5.411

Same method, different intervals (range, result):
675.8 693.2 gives 4.89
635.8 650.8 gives 4.874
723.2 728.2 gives 5.562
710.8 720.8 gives 5.803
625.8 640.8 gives 4.81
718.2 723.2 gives 6.128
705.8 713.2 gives 5.768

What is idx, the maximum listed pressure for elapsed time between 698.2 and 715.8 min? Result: 6.05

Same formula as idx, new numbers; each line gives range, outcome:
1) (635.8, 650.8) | 5.317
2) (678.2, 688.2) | 5.638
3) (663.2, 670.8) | 4.825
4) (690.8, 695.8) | 5.565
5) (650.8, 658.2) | 6.61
